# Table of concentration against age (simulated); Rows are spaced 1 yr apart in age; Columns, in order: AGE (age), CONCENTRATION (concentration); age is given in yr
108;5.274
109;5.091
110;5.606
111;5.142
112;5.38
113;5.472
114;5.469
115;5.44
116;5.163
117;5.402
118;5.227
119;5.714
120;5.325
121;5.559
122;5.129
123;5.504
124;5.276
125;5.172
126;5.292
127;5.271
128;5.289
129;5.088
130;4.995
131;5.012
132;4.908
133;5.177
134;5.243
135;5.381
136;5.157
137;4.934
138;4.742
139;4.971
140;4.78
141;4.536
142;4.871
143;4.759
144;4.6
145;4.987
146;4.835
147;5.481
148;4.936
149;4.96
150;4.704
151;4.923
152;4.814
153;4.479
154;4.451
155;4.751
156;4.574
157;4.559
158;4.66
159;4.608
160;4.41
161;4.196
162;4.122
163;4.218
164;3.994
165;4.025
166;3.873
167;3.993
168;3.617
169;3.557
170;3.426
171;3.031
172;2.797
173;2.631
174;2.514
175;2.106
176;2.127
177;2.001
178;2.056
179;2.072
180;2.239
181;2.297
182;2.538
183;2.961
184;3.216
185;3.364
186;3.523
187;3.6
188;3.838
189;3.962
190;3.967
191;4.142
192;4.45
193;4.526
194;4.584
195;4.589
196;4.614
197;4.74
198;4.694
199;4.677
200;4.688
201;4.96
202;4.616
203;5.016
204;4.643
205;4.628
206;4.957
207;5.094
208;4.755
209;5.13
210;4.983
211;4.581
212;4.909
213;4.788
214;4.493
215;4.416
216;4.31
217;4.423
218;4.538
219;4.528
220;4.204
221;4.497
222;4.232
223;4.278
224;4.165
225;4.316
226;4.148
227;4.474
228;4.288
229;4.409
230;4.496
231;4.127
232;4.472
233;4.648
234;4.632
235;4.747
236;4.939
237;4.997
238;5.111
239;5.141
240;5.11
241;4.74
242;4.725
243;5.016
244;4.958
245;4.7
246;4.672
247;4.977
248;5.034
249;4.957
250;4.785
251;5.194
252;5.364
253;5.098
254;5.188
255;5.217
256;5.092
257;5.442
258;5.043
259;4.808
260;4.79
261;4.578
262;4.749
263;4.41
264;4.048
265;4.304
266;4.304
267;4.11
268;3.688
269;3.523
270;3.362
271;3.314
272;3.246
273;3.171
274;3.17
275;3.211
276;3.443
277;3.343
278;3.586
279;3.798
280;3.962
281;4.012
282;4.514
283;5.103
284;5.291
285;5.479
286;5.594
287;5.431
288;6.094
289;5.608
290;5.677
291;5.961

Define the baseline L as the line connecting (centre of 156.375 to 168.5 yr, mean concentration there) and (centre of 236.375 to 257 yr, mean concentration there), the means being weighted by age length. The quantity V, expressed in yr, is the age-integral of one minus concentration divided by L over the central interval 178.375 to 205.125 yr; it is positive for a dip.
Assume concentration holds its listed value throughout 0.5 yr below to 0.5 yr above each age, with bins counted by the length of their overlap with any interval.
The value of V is 3.2 yr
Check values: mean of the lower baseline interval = 4.19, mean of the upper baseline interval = 5.01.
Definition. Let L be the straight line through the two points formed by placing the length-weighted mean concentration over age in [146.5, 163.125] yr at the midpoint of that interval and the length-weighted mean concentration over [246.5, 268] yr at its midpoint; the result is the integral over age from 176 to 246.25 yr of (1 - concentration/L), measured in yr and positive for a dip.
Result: 6.68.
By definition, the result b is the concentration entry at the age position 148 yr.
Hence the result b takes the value 4.936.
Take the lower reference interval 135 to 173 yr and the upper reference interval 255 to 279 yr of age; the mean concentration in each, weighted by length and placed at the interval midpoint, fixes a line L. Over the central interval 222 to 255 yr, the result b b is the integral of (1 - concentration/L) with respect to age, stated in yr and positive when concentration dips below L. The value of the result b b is -4.8 yr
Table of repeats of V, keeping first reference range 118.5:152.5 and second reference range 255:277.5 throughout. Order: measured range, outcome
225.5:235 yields -0.2 yr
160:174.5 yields 3.7 yr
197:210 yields -0.8 yr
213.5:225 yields 0.2 yr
